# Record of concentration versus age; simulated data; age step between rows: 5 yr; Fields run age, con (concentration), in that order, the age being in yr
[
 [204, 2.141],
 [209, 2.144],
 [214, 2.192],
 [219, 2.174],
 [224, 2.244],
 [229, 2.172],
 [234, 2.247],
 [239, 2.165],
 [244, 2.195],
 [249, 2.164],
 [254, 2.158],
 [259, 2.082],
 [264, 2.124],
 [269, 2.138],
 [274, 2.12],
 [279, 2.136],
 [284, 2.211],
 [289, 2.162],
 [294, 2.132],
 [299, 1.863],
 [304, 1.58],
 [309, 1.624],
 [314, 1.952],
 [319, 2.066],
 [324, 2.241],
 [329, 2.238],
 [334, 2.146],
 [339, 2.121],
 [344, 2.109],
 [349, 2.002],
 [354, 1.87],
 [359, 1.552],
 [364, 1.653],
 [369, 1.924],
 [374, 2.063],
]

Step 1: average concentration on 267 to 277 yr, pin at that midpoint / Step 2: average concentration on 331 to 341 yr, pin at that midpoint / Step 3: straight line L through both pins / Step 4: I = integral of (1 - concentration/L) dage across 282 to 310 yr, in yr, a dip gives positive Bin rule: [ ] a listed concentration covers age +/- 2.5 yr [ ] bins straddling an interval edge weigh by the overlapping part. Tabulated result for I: 2.5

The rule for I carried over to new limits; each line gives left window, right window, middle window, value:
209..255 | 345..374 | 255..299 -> -1.2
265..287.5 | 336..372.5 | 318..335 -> -1.7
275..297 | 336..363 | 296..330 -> 2.0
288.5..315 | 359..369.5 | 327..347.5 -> -4.3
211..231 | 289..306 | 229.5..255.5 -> -0.9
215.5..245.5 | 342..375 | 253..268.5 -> 0.0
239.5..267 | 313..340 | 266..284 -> 0.0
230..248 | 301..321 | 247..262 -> -0.2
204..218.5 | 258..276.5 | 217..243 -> -0.6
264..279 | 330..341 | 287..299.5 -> 0.3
